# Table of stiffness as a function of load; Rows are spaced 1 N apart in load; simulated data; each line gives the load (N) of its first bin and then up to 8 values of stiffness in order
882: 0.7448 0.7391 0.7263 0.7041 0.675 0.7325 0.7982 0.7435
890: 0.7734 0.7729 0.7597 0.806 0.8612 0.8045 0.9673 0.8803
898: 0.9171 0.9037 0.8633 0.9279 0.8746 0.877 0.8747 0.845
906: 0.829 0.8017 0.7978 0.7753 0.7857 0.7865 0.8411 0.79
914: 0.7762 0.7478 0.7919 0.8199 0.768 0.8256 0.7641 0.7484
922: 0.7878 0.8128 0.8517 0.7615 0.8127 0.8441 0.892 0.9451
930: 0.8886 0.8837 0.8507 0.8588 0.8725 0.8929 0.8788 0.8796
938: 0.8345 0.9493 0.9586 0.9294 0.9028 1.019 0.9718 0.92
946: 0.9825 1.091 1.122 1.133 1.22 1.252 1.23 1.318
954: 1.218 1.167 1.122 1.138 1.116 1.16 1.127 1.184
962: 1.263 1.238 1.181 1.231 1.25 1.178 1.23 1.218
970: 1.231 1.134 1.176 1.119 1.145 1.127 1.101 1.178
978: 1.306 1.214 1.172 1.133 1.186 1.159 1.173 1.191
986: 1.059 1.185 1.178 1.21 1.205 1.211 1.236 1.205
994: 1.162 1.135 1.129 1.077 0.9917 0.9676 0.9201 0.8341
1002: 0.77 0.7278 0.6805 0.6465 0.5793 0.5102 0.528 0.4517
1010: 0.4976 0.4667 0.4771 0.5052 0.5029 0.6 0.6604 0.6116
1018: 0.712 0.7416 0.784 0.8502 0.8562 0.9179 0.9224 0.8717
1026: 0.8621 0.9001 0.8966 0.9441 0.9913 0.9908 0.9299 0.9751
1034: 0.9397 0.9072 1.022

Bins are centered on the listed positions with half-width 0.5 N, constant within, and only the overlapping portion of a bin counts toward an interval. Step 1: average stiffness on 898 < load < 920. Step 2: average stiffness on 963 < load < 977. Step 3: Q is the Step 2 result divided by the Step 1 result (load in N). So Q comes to 1.4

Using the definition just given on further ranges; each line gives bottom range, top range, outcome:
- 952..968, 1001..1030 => 0.59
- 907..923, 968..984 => 1.49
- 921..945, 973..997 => 1.33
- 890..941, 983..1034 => 1.04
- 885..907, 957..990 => 1.42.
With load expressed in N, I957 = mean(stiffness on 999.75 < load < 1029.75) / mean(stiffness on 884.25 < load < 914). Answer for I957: 0.87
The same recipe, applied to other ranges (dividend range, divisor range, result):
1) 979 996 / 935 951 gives 1.18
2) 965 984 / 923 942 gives 1.35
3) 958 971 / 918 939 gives 1.42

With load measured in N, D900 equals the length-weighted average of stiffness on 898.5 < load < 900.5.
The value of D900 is 0.883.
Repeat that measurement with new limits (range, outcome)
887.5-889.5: 0.771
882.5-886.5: 0.711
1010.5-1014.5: 0.488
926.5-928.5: 0.868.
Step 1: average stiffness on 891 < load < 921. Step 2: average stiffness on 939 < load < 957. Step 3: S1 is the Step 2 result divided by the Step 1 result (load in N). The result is 1.32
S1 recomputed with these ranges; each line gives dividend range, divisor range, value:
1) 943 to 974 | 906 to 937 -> 1.41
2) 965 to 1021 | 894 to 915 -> 1.14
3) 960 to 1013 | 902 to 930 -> 1.26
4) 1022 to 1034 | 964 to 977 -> 0.78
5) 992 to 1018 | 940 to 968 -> 0.66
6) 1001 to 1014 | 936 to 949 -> 0.60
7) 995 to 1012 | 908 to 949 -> 0.85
